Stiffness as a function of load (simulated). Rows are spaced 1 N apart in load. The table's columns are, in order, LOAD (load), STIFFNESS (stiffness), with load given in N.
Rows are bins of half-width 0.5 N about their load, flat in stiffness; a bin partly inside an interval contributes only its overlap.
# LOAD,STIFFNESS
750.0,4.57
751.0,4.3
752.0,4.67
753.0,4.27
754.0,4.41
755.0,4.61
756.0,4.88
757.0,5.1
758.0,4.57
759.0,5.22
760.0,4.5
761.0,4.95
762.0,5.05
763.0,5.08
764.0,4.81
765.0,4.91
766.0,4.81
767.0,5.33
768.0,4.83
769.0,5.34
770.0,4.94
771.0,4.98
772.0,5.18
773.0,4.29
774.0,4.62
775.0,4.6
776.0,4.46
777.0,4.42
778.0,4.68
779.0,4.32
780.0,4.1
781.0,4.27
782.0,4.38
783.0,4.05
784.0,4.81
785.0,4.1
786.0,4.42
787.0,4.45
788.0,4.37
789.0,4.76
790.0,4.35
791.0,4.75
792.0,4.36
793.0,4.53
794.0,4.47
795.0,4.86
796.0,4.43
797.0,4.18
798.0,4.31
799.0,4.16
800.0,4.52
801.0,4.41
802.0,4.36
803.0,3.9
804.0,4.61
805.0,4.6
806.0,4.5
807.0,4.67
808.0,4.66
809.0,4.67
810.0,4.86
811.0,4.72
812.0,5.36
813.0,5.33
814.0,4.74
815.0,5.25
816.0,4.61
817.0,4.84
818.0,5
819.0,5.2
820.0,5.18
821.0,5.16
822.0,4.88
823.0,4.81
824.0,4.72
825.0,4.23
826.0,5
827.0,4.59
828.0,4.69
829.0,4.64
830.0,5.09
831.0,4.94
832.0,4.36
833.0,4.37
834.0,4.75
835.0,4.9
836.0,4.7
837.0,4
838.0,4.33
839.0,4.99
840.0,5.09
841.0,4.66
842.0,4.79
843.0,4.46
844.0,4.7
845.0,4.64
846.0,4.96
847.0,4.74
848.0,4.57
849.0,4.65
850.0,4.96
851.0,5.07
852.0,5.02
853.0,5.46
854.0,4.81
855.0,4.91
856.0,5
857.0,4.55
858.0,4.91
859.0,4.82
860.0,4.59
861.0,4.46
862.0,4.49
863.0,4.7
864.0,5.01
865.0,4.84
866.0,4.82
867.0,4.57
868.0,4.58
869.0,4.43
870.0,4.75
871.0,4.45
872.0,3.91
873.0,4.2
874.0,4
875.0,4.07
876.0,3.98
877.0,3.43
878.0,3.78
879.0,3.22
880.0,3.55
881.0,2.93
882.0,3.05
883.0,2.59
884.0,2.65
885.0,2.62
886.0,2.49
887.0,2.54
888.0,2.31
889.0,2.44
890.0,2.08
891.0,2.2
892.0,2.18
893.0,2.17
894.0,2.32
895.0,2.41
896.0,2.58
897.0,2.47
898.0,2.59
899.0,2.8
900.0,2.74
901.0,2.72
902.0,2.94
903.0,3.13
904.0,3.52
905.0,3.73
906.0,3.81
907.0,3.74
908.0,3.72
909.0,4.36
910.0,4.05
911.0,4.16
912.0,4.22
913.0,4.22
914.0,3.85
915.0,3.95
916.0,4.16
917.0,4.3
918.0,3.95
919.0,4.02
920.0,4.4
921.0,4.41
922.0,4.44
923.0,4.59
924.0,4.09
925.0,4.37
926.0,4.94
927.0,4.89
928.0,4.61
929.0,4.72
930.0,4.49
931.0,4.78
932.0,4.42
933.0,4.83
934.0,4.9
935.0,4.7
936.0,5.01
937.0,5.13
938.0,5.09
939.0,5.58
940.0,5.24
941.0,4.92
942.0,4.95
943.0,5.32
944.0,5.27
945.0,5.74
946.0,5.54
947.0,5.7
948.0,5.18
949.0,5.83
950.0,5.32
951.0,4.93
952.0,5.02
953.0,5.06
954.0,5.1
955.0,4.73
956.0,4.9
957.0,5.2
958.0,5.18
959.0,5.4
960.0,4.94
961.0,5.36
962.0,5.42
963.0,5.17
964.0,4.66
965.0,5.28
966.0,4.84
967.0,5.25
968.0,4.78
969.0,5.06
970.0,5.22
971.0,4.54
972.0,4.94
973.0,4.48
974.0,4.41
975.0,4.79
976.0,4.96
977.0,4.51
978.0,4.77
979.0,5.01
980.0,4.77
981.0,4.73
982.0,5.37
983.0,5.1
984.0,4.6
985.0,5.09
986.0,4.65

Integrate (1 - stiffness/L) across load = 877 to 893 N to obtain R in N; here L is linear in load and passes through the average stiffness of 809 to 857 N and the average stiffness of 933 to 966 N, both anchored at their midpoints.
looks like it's 7.3 N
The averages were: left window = 4.82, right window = 5.17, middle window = 2.71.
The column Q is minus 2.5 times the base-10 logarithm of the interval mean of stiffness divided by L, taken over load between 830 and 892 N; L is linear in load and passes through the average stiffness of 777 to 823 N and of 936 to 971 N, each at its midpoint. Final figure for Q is 0.15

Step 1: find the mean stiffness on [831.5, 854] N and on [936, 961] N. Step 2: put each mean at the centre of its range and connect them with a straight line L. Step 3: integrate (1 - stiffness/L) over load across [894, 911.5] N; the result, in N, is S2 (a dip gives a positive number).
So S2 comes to 6.2 N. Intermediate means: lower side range 4.74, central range 3.24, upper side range 5.22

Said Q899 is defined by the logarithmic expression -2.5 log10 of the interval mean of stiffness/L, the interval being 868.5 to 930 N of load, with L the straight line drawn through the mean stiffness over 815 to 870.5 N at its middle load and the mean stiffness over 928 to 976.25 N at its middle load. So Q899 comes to 0.35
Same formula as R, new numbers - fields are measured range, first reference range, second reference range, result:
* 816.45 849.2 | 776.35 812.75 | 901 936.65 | -2.53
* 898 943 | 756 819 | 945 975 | 6.67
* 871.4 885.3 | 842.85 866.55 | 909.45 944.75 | 3.79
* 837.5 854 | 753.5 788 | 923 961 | 0.06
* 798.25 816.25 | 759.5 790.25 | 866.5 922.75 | -1.39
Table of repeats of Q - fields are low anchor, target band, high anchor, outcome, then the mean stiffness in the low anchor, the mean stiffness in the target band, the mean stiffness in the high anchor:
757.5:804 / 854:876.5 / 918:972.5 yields 0.05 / 4.59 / 4.55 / 4.96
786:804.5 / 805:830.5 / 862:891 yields -0.15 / 4.43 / 4.85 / 3.63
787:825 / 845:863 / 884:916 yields -0.24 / 4.67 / 4.81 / 3.08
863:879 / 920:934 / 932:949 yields 0.10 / 4.3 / 4.59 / 5.19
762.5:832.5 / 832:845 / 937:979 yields 0.03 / 4.67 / 4.63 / 5.09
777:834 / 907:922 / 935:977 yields 0.20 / 4.62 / 4.12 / 5.1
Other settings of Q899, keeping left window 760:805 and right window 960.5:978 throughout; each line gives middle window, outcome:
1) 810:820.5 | -0.08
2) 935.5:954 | -0.08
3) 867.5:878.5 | 0.15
